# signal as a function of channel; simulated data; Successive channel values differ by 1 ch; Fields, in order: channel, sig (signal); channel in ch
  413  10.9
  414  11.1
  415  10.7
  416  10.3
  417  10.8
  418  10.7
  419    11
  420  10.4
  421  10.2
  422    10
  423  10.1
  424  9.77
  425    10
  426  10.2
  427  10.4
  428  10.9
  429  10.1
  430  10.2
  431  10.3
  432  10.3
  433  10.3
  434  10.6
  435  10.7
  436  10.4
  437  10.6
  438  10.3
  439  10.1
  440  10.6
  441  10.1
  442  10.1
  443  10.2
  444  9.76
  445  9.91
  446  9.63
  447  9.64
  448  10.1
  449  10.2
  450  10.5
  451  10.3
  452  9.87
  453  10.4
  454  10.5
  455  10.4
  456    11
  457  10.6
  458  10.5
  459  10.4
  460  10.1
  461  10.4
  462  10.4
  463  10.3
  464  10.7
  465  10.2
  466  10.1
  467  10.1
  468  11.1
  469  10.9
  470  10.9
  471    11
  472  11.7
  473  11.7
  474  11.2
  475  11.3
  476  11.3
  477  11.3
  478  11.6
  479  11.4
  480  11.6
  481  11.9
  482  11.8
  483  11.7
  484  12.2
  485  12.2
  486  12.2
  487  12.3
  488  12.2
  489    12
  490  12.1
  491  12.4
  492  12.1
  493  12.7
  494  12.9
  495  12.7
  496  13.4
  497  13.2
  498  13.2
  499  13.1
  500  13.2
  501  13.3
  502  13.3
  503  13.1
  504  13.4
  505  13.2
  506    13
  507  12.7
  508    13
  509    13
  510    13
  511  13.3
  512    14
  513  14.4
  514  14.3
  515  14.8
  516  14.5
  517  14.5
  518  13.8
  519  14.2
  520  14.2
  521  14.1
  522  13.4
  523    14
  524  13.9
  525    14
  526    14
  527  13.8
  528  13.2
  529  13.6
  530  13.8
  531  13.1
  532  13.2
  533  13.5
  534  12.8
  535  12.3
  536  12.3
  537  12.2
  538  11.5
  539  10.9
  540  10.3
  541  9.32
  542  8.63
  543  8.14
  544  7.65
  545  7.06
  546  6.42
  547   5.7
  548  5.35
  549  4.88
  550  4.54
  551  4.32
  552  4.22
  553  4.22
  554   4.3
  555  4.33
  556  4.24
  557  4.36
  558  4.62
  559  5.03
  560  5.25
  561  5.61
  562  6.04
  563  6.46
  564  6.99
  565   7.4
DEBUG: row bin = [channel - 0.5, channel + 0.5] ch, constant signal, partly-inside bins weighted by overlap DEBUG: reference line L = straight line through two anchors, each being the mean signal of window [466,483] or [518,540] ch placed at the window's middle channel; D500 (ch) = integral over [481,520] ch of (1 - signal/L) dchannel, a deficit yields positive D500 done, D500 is -2.8 ch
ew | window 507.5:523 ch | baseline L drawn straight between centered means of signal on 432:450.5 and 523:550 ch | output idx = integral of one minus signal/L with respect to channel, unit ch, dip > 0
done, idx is -4.7 ch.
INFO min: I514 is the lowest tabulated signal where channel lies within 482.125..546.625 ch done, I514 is 6.42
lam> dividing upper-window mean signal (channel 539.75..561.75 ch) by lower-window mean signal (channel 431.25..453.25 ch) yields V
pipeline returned 0.57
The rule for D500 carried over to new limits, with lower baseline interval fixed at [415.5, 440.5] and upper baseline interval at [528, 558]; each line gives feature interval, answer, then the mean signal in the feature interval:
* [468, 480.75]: -2.25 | 11.3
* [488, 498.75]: -3.84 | 12.7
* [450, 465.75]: -0.81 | 10.4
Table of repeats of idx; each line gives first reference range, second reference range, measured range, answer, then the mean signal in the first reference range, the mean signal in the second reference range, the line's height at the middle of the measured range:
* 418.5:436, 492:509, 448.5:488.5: 2.9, 10.3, 13.1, 11.9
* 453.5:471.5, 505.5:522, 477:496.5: -0.1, 10.5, 13.8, 12.1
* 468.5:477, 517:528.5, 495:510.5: -0.4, 11.3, 13.9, 12.8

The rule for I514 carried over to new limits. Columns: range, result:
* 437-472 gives 9.63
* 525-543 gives 8.14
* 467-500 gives 10.1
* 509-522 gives 13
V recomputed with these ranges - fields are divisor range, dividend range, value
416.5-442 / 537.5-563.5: 0.61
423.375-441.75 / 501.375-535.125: 1.32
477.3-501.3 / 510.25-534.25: 1.12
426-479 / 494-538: 1.28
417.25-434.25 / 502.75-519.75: 1.32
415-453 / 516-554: 1.04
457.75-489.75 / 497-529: 1.21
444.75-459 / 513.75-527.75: 1.37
